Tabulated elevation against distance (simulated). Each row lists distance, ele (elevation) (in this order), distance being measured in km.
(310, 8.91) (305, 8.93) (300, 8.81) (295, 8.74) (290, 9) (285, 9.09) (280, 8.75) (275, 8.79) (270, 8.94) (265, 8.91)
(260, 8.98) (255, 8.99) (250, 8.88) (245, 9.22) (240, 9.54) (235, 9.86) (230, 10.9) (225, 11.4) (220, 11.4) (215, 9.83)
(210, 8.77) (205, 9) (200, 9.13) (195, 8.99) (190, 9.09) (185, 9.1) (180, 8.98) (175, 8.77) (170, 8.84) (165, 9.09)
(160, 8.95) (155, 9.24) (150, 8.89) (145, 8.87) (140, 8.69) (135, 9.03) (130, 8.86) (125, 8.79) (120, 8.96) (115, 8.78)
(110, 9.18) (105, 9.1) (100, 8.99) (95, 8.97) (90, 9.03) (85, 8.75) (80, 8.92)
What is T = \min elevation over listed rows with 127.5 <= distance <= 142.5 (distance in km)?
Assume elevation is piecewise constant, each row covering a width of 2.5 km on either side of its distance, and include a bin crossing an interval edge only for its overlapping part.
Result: 8.69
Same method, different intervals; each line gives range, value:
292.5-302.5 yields 8.74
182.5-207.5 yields 8.99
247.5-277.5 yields 8.79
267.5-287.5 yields 8.75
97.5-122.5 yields 8.78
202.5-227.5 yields 8.77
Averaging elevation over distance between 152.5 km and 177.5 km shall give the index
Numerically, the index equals 8.98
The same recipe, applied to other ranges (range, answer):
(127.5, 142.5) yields 8.86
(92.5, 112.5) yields 9.06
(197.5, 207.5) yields 9.07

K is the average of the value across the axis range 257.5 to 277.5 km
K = 8.9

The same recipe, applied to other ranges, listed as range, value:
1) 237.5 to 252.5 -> 9.21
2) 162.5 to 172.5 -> 8.96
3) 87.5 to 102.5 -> 9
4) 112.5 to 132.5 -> 8.85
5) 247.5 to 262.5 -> 8.95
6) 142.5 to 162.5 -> 8.99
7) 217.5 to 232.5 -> 11.2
